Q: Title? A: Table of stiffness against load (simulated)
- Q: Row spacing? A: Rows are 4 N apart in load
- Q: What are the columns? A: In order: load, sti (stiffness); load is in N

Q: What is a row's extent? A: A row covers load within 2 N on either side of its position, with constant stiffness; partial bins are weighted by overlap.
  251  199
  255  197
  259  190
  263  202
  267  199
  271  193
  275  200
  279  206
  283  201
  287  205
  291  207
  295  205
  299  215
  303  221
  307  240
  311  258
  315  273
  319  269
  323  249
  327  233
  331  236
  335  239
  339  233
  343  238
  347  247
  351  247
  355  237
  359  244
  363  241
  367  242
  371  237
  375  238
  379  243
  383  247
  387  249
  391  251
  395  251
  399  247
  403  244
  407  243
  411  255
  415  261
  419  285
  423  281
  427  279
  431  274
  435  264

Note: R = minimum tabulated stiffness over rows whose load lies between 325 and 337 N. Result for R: 233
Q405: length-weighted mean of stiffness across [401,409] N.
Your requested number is 244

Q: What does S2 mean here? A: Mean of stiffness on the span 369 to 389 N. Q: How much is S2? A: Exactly 243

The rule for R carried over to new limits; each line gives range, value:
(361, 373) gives 237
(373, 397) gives 238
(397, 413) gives 243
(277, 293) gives 201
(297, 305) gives 215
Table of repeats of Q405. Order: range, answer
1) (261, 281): 200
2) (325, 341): 235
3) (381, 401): 249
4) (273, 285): 202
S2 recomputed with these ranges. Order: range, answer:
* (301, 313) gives 240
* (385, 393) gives 250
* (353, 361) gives 240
